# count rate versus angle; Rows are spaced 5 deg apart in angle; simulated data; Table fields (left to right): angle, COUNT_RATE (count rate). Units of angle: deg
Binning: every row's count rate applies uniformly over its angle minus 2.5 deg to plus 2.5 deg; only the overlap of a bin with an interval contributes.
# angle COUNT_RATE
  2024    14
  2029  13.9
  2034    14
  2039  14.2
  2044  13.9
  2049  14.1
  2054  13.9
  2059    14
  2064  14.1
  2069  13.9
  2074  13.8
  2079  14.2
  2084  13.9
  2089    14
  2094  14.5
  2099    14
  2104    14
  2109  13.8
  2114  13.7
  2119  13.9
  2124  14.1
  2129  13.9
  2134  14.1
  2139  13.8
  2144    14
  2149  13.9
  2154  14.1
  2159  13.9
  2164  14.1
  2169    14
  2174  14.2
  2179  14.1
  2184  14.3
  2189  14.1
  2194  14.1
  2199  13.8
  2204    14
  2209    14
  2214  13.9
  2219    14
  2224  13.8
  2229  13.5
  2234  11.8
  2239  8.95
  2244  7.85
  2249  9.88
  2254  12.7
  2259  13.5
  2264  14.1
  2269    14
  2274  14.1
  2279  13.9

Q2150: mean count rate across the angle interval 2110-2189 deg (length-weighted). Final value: 14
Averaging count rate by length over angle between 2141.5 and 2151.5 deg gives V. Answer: 13.9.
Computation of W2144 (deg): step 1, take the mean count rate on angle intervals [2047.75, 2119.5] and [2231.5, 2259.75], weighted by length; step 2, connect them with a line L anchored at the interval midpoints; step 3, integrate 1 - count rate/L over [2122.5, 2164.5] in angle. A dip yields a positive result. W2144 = -4.11 deg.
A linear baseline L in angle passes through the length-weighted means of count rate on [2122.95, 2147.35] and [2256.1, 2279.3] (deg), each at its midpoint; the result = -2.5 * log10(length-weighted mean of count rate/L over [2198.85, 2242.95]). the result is 0.09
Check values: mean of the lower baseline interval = 14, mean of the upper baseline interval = 13.9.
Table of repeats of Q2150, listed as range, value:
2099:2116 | 13.9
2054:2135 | 14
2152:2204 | 14.1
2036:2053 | 14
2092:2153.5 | 14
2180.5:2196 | 14.2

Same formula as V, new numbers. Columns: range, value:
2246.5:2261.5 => 12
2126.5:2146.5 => 13.9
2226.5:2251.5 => 10.4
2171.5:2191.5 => 14.2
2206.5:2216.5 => 13.9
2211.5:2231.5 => 13.8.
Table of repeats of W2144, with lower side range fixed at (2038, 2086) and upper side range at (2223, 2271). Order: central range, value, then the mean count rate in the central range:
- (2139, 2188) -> -4.6 deg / 14.1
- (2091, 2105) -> -0.6 deg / 14.2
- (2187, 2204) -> -2.0 deg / 14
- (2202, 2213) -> -1.4 deg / 14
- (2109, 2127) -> -0.7 deg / 13.9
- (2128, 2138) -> -0.6 deg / 14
